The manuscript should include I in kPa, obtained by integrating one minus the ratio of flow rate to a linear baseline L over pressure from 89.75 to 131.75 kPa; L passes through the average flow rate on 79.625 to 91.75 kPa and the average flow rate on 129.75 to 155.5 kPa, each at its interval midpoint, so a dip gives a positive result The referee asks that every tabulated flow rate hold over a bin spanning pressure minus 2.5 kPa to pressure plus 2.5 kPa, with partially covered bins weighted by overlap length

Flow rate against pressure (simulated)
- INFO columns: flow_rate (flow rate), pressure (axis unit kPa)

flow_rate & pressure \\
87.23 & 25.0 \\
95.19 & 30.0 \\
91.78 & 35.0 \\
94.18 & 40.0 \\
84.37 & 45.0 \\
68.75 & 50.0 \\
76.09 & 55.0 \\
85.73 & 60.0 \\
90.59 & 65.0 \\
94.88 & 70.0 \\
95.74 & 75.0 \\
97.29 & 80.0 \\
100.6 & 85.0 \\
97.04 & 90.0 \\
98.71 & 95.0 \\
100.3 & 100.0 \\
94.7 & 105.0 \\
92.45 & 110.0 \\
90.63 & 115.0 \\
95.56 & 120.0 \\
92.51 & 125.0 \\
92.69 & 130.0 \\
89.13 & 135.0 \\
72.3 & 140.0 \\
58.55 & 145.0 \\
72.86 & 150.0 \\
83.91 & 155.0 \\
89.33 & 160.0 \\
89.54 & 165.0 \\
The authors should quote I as -2.9 kPa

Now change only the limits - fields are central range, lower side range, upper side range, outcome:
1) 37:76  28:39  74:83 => 3.8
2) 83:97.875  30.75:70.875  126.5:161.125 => -2.8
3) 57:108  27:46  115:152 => -4.6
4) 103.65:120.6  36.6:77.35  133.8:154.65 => -3.2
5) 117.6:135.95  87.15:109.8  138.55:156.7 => -2.3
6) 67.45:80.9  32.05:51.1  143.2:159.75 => -2.1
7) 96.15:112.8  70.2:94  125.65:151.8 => -1.1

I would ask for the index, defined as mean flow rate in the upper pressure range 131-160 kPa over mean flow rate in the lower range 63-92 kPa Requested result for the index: 0.81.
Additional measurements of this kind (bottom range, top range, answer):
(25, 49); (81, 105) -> 1.10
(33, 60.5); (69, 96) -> 1.17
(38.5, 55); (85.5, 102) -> 1.22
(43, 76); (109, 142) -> 1.06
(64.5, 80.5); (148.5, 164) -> 0.88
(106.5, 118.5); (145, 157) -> 0.80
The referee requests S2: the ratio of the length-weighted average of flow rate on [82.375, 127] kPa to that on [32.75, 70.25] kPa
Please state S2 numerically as 1.1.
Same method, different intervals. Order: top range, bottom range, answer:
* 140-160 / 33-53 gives 0.88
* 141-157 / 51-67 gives 0.87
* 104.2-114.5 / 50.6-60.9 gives 1.19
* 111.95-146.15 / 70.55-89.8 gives 0.88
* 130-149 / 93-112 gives 0.79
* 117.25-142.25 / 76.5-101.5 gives 0.90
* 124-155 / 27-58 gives 0.93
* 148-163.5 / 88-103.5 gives 0.84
